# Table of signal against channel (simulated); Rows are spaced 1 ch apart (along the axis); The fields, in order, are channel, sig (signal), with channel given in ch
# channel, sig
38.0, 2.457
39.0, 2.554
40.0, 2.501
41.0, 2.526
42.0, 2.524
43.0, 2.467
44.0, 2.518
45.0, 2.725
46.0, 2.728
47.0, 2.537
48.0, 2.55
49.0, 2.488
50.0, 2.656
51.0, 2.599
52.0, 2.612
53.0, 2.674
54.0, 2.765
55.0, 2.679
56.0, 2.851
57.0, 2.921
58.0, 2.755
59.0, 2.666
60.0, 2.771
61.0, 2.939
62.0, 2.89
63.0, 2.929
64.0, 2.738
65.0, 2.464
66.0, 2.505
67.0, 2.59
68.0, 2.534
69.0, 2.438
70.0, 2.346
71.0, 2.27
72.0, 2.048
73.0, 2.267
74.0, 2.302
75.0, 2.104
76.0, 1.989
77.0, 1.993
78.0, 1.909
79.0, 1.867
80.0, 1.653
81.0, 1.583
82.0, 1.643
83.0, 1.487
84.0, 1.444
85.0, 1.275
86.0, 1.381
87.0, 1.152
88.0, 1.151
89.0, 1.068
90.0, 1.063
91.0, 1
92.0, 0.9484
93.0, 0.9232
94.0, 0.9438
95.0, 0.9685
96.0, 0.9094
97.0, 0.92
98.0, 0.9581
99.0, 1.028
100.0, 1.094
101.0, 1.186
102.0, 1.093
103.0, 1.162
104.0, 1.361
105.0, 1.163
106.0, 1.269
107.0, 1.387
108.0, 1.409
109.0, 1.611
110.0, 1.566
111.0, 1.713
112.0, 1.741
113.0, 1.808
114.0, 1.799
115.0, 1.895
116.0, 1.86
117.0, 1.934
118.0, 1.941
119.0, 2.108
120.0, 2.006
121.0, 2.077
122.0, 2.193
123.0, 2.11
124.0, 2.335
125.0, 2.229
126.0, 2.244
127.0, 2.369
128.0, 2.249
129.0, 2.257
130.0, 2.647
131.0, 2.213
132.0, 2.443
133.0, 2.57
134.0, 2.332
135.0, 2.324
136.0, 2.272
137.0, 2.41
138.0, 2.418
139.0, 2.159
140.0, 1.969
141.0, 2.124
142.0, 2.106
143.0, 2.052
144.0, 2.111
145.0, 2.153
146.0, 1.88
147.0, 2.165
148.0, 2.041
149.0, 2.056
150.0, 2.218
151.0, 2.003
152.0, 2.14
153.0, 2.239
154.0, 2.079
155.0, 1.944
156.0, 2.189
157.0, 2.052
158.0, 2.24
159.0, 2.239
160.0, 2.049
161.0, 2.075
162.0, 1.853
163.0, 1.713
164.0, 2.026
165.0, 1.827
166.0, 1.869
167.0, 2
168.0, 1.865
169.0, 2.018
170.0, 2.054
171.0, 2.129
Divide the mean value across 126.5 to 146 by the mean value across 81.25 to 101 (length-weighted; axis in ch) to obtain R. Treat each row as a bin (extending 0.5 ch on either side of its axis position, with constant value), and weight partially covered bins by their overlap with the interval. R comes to 2.0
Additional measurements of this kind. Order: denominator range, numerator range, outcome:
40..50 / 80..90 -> 0.53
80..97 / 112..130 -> 1.76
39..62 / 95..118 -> 0.53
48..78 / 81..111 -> 0.48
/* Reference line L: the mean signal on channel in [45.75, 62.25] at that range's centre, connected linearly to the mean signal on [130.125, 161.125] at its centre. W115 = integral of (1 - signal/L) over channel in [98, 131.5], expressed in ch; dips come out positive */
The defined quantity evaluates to 8.1 ch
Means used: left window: 2.71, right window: 2.18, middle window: 1.78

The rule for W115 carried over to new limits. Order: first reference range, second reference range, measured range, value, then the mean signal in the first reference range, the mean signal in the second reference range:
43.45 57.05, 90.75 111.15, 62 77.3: -2.19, 2.66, 1.16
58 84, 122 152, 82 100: 9.14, 2.27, 2.22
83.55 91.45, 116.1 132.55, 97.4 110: 3.11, 1.19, 2.2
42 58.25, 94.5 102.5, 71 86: -1.05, 2.65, 1.02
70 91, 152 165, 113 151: -4.66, 1.68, 2.05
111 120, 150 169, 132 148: -1.98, 1.88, 2.03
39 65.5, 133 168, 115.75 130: 0.63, 2.67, 2.1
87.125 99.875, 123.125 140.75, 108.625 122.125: -0.93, 0.998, 2.31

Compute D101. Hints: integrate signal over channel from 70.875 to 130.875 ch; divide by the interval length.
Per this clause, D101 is 1.63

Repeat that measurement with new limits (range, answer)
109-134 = 2.09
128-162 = 2.18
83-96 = 1.12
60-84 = 2.23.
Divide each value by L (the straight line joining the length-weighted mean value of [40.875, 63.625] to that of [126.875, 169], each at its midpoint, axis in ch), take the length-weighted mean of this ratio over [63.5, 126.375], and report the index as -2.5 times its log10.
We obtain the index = 0.40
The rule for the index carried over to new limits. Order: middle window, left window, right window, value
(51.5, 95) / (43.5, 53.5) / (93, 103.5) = -0.10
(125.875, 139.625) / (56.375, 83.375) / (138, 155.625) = -0.10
